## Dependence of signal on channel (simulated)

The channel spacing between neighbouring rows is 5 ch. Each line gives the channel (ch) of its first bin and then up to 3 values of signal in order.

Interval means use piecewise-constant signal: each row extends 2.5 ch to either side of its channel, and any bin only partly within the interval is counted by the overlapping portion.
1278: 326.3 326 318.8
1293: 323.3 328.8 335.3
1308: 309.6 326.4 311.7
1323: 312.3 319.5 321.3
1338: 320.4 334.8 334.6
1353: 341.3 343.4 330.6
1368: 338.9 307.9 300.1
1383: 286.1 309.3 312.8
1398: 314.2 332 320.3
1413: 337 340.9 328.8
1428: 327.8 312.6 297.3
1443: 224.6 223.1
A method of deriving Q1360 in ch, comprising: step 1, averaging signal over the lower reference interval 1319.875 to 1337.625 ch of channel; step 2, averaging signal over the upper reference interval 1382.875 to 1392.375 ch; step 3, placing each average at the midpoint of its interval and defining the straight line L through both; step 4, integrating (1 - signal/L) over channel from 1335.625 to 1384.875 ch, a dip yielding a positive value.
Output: -2.22 ch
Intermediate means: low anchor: 318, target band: 324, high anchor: 304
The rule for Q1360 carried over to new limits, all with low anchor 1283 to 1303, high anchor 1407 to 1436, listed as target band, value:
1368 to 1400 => 1.9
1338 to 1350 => -0.2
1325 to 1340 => 0.3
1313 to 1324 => 0.4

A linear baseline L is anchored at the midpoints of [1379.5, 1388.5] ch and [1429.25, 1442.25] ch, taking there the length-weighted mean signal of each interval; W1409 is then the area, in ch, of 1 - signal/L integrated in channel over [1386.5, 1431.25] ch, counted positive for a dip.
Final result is -4.4 ch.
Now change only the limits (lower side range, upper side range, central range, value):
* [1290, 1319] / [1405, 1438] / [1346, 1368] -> -0.92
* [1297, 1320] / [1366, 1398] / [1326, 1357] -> -1.30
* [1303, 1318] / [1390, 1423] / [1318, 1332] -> 0.22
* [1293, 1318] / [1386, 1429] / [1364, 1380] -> 0.34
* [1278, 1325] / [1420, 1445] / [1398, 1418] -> -1.62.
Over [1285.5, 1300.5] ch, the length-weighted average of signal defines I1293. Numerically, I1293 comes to 324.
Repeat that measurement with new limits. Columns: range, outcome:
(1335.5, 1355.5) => 333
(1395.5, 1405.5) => 323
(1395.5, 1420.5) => 329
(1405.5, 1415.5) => 329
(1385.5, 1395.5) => 311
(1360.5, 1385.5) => 313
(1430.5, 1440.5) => 305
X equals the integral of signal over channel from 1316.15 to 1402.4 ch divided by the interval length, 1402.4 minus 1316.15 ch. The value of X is 320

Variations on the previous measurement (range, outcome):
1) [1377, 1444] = 312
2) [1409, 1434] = 330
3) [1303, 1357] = 324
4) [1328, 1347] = 325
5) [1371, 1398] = 304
